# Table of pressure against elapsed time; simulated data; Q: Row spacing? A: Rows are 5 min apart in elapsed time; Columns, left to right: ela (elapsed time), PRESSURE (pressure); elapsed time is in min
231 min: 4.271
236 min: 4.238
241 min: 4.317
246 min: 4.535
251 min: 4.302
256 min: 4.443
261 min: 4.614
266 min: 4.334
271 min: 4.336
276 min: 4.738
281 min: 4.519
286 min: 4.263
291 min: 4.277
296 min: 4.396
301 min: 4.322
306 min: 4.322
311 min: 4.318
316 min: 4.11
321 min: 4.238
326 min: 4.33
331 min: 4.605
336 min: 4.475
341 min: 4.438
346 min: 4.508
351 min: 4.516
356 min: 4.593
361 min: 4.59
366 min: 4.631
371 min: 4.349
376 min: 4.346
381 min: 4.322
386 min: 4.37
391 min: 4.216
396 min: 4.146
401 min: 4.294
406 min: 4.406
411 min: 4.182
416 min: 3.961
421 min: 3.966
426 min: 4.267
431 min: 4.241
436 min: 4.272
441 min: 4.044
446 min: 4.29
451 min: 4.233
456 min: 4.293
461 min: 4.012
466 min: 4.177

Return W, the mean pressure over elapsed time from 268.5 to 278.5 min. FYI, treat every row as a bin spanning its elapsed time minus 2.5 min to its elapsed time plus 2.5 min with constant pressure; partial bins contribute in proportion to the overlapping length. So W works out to 4.54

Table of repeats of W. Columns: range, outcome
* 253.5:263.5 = 4.53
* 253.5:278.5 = 4.49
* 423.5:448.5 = 4.22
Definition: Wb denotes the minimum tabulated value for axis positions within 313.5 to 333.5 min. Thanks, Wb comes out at 4.11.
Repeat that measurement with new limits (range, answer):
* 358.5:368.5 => 4.59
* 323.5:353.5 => 4.33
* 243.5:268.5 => 4.302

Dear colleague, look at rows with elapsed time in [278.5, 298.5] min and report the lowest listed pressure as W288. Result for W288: 4.263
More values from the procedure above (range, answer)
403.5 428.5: 3.961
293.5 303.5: 4.322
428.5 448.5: 4.044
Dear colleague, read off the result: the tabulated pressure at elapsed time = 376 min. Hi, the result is 4.346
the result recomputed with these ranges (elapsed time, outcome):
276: 4.738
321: 4.238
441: 4.044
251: 4.302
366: 4.631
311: 4.318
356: 4.593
